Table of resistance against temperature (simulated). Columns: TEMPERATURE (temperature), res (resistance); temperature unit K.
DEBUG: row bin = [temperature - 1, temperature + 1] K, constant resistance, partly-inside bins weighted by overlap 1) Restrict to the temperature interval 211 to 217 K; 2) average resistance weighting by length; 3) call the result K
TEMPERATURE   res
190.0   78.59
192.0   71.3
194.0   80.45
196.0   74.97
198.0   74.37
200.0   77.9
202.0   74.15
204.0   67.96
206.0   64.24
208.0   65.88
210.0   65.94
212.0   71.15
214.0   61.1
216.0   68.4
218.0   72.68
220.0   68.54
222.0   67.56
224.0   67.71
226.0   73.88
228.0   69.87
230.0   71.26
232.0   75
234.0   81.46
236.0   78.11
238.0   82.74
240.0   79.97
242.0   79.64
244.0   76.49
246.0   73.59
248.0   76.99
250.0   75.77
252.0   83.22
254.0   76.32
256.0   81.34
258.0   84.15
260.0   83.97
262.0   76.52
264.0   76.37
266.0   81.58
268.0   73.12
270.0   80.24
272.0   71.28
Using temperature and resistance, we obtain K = 66.9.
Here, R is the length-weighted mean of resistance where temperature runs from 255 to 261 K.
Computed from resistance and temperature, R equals 83.2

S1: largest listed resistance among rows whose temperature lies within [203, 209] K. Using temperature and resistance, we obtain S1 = 67.96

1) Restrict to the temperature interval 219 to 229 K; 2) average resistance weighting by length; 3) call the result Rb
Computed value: 69.5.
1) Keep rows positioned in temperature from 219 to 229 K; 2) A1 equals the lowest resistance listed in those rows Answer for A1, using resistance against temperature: 67.56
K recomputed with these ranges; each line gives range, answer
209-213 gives 68.5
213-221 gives 67.7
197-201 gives 76.1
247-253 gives 78.7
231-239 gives 79.3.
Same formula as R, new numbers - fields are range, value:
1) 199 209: 70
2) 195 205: 73.9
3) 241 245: 78.1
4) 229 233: 73.1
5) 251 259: 81.3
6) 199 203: 76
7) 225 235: 74.3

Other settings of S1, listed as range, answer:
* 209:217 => 71.15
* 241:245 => 79.64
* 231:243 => 82.74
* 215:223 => 72.68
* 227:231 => 71.26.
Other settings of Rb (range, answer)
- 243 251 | 75.7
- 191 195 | 75.9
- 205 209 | 65.1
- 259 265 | 79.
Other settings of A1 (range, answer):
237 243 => 79.64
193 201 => 74.37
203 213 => 64.24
